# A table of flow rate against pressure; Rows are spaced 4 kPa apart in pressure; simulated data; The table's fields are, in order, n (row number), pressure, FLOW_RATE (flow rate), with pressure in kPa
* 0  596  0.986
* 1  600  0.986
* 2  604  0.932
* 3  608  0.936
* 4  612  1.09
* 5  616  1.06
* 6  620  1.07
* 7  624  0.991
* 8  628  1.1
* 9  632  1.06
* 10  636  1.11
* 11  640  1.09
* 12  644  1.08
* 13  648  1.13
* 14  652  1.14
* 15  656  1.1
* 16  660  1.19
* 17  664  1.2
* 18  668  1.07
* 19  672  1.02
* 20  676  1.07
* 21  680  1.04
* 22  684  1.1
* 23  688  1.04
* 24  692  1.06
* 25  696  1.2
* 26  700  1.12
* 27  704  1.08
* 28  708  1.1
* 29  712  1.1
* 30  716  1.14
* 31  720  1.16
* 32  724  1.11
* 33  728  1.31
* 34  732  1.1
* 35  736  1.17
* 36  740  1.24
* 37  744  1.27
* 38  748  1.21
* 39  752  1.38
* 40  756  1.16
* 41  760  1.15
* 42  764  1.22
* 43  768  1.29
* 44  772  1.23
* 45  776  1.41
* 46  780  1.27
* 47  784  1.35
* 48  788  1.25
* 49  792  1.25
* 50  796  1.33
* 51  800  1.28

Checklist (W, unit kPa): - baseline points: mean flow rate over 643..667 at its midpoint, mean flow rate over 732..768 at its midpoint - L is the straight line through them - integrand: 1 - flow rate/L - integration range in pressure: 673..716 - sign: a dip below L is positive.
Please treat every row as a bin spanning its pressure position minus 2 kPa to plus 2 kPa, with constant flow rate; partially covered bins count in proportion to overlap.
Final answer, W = 3.0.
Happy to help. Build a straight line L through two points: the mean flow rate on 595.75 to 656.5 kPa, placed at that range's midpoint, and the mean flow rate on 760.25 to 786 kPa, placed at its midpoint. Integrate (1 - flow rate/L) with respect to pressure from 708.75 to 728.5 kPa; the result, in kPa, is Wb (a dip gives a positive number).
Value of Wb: 0.84 kPa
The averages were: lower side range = 1.05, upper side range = 1.29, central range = 1.15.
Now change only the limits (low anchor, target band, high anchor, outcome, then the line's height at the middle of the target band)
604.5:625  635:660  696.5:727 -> -1.3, 1.06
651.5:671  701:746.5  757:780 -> 1.7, 1.21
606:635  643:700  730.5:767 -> 0.4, 1.11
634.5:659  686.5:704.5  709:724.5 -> 0.3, 1.12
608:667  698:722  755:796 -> 1.4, 1.18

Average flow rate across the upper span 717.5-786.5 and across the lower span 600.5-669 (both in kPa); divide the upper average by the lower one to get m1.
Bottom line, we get 1.1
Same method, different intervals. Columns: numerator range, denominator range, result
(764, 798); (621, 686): 1.18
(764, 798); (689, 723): 1.16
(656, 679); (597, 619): 1.10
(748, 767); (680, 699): 1.12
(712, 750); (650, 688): 1.08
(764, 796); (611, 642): 1.21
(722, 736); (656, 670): 1.02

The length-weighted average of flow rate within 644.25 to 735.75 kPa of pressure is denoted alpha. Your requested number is 1.12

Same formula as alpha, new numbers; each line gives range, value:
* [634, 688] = 1.1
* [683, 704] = 1.1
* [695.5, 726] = 1.12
